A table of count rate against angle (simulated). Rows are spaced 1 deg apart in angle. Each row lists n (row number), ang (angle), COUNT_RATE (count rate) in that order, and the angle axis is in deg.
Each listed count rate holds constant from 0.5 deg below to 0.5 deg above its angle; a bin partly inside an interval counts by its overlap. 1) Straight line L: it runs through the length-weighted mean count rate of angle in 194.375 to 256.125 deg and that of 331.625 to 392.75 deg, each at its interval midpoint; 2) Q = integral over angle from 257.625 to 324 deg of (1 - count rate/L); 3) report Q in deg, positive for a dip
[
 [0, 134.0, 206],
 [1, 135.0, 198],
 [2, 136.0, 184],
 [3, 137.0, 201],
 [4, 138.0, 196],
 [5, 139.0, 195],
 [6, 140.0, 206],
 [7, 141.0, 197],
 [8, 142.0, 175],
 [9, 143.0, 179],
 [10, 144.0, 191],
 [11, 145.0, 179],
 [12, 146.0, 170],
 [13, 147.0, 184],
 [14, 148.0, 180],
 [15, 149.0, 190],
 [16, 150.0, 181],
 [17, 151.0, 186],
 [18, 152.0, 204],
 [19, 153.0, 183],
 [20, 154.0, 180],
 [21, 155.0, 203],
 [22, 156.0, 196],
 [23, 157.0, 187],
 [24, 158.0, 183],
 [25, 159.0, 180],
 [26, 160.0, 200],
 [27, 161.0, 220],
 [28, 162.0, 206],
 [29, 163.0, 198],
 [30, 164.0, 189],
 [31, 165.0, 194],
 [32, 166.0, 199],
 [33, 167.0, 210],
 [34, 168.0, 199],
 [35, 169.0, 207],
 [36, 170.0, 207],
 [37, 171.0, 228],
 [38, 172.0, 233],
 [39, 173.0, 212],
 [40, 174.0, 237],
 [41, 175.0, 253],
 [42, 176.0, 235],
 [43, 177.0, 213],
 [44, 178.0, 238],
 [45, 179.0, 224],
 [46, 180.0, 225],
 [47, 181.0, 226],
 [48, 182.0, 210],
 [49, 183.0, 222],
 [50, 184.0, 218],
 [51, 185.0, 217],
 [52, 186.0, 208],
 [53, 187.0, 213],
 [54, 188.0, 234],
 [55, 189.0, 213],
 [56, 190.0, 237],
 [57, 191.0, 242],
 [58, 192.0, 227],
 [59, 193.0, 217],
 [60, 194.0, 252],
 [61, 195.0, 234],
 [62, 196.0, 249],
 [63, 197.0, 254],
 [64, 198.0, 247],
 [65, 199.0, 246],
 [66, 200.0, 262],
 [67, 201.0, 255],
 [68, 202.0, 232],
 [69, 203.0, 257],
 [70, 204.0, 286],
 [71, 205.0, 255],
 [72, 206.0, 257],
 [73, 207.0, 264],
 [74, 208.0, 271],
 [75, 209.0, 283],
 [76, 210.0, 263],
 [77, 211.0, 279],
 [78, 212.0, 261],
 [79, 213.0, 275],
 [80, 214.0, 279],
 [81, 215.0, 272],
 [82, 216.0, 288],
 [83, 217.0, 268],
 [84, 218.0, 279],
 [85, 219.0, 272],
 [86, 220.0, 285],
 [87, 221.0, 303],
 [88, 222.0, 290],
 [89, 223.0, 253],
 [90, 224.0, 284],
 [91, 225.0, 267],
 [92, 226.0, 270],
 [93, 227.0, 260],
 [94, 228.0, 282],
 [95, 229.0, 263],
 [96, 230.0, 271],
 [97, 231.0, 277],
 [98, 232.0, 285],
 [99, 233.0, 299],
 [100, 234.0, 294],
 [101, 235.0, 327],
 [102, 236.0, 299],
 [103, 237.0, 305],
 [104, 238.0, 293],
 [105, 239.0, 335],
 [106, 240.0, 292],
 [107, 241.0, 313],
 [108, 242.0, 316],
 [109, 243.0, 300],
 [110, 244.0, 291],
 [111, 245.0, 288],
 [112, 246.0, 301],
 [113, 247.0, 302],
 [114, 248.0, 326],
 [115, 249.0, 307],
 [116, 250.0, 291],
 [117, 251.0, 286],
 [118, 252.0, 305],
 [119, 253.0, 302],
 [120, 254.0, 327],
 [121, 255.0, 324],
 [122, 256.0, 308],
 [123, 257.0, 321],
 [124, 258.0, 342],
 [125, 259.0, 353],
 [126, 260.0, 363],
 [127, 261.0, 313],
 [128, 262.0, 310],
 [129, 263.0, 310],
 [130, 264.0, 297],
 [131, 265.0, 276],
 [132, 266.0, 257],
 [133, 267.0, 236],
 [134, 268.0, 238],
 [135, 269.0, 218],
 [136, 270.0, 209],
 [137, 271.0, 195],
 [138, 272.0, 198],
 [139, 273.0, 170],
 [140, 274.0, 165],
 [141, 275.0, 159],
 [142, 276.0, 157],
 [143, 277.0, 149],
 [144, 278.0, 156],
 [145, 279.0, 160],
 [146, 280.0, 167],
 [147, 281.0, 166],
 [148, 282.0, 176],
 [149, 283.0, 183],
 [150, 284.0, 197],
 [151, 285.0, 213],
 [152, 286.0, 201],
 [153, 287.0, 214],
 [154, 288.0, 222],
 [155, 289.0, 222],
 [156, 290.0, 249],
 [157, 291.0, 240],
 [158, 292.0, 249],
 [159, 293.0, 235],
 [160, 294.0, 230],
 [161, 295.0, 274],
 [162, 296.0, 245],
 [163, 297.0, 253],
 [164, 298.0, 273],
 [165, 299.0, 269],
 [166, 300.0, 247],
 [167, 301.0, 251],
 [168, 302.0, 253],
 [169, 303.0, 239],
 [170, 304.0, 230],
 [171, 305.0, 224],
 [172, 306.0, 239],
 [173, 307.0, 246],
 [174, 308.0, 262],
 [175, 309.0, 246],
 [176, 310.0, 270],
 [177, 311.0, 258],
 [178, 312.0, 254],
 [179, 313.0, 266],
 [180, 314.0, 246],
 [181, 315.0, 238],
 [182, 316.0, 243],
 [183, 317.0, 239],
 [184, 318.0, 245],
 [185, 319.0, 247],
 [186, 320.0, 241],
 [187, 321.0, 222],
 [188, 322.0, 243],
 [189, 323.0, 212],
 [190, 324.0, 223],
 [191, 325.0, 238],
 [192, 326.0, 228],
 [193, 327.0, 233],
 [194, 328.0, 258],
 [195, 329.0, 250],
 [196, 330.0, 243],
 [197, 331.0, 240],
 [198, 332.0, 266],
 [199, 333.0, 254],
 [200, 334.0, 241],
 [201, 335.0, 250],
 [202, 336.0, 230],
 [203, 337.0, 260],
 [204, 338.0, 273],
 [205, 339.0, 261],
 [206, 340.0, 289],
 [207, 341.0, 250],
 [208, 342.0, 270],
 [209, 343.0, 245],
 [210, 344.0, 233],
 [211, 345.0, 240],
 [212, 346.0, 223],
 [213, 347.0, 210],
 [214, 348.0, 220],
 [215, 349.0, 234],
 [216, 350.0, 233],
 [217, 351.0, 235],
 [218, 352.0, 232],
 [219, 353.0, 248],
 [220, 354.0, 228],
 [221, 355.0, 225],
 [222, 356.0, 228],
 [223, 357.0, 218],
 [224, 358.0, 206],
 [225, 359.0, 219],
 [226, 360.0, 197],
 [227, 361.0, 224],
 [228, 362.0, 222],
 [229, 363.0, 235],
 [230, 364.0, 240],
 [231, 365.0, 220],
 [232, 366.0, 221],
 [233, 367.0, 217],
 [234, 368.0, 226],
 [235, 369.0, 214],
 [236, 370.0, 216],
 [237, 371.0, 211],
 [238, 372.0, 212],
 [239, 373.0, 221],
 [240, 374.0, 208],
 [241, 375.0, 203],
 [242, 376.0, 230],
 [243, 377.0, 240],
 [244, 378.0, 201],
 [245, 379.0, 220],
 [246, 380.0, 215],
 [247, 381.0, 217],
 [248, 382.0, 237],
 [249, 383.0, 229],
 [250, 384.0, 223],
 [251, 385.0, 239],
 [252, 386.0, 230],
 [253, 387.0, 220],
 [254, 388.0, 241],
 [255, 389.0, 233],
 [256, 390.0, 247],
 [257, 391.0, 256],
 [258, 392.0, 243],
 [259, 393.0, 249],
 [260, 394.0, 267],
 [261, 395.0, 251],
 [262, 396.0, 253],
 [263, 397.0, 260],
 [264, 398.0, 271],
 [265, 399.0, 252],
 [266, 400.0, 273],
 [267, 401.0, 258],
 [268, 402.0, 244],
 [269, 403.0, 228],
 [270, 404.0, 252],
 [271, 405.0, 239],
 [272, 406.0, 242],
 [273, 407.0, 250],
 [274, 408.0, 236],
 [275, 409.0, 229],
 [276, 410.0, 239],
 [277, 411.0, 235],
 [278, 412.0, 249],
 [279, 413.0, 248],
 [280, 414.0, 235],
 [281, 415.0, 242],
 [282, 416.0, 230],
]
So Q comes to 5.7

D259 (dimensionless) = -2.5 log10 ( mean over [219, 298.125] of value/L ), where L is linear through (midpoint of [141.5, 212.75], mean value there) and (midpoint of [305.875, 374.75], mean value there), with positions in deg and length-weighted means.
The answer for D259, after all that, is -0.15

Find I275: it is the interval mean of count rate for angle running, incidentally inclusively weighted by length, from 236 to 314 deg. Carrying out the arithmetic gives 255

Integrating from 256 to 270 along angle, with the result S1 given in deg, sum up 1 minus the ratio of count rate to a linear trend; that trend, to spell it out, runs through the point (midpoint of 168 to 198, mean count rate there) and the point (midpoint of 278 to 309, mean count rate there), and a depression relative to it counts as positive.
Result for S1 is -4.0 deg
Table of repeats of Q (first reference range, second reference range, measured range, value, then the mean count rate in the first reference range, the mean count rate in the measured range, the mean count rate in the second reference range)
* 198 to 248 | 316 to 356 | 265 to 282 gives 4.75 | 281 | 190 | 241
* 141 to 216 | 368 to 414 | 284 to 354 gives -3.27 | 223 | 242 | 236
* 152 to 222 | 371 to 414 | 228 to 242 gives -3.67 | 234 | 297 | 238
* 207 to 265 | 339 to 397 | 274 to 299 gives 5.68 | 295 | 208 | 231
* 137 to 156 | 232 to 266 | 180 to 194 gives 0.76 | 188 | 223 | 308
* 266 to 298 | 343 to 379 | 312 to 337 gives -3.11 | 207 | 242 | 223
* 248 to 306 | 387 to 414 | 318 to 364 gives 1.62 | 245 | 237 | 247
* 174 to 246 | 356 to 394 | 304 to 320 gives -0.54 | 263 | 247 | 225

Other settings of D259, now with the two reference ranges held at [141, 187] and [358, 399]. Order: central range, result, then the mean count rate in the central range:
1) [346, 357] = -0.011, 228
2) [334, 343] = -0.152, 258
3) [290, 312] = -0.135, 249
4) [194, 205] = -0.210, 252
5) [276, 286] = 0.240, 175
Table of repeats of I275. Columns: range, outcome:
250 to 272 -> 288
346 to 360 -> 225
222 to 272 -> 290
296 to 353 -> 245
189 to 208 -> 248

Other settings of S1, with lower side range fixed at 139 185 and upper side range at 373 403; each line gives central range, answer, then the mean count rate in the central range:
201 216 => -4.05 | 267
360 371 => 0.59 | 222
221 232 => -3.14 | 274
